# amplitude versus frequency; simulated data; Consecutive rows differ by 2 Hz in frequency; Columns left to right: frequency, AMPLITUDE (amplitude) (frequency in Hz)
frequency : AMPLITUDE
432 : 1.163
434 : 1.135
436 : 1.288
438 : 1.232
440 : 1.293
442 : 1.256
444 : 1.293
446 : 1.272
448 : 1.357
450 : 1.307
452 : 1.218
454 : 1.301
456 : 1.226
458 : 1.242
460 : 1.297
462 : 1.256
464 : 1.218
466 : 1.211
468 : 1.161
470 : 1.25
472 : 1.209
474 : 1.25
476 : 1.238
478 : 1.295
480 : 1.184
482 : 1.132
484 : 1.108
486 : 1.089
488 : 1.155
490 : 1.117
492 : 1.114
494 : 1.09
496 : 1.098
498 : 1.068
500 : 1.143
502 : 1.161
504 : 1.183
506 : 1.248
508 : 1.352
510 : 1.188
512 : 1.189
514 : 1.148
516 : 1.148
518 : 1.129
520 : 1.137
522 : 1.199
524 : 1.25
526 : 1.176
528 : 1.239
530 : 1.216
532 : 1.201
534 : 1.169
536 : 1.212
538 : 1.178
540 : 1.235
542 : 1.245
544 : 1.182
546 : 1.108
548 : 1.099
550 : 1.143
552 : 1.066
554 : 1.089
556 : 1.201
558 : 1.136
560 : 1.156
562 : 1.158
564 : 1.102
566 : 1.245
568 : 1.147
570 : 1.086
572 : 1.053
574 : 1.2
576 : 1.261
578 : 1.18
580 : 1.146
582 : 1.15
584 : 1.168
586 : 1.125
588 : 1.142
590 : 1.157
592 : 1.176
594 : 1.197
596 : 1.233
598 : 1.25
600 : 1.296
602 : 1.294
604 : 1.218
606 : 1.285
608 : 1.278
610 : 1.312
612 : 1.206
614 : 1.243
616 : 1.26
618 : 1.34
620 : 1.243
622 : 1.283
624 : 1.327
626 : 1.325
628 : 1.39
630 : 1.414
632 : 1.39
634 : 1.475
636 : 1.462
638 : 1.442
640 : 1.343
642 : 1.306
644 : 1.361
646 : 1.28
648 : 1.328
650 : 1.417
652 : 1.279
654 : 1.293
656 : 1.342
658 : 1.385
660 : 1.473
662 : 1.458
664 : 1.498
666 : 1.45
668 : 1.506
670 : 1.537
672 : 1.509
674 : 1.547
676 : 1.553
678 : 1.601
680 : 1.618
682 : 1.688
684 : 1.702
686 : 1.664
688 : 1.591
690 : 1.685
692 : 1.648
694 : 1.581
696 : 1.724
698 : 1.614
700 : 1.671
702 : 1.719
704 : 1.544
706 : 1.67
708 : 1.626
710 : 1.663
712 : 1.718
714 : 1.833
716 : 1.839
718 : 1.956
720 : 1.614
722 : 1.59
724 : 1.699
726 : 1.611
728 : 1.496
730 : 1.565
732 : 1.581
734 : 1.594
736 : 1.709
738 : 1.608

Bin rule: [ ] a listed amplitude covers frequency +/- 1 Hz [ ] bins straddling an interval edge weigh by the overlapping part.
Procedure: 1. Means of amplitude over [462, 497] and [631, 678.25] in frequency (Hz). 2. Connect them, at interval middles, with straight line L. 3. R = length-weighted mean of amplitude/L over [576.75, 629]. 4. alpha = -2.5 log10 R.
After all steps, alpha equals 0.09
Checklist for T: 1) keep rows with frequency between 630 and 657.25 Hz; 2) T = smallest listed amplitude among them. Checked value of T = 1.279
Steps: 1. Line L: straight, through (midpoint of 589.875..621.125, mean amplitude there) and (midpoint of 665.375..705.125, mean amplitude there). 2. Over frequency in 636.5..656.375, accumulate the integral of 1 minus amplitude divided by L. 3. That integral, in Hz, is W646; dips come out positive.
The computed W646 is 1.28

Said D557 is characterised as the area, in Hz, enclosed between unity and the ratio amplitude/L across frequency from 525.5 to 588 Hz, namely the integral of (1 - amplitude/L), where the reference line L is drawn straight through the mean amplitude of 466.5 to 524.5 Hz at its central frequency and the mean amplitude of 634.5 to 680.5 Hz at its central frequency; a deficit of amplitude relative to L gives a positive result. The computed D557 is 5.3 Hz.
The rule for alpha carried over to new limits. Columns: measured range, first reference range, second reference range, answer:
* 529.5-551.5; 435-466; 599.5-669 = 0.11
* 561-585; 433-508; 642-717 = 0.19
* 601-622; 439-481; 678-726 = 0.20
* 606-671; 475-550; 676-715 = 0.11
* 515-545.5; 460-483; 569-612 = 0.02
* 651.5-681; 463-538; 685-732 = 0.07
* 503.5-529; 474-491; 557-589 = -0.03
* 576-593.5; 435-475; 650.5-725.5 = 0.24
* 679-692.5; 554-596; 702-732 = -0.07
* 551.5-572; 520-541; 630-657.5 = 0.10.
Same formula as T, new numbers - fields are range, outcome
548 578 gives 1.053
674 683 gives 1.547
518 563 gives 1.066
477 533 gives 1.068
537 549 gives 1.099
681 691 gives 1.591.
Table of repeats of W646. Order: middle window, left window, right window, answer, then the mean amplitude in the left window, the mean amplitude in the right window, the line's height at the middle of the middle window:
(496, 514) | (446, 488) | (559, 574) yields 0.1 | 1.23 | 1.14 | 1.19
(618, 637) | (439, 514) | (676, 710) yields 1.8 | 1.21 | 1.64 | 1.51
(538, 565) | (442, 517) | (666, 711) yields 4.0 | 1.2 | 1.62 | 1.35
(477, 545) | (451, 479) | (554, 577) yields 1.4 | 1.24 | 1.16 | 1.2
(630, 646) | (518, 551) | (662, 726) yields 0.9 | 1.19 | 1.64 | 1.48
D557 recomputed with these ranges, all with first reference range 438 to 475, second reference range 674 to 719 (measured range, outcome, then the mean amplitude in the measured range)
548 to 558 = 2.1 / 1.12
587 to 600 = 2.6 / 1.2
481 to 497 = 2.4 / 1.11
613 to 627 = 2.3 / 1.29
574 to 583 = 1.7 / 1.19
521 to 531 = 1.2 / 1.22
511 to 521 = 1.5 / 1.15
